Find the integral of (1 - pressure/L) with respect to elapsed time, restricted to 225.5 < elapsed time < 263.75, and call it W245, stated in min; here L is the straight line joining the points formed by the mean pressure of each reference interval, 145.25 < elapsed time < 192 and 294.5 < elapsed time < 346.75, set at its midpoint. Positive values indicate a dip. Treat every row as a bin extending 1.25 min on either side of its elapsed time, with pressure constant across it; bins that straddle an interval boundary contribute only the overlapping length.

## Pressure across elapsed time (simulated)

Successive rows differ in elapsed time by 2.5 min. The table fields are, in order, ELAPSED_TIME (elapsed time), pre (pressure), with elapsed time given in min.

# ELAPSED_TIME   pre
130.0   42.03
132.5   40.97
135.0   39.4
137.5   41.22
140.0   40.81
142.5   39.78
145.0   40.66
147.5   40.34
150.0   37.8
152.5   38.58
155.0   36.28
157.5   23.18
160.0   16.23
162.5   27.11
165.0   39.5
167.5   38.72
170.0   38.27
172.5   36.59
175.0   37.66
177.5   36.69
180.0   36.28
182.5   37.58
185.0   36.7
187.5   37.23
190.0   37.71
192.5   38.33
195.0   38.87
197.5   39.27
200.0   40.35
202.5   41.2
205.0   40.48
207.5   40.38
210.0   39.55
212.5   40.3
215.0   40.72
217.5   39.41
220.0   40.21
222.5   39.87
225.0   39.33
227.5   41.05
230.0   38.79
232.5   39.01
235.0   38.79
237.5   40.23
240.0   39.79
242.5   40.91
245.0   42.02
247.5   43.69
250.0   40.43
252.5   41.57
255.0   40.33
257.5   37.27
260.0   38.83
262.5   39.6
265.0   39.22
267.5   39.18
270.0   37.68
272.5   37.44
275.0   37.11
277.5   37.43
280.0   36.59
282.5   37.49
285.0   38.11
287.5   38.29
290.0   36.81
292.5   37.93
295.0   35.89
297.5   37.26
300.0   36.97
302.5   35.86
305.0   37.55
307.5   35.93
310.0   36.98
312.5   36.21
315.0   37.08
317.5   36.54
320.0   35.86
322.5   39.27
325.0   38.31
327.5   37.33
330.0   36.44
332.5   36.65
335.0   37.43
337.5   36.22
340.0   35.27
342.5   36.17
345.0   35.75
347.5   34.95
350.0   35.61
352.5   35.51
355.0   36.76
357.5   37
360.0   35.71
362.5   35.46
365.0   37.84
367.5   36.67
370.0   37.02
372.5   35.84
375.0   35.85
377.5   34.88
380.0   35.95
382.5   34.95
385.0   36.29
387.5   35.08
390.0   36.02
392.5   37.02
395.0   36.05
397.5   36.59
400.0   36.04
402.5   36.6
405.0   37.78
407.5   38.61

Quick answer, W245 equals -4.4 min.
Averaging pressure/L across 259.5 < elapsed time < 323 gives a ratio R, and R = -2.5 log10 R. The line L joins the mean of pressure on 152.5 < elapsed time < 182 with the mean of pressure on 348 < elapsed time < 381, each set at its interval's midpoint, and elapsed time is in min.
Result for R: -0.07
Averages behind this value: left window 33.7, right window 36.1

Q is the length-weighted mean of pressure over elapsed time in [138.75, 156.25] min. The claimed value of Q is 39.2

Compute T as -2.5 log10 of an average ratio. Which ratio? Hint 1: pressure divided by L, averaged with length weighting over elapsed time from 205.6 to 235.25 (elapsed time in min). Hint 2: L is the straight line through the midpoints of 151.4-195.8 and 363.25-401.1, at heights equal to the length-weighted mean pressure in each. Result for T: -0.13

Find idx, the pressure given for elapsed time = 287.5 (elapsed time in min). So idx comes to 38.29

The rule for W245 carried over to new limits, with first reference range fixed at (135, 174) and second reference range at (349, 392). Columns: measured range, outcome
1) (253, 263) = -0.90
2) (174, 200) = -1.39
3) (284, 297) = -0.52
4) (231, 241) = -0.98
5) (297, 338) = -1.09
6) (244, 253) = -1.52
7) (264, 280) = -0.87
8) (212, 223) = -1.30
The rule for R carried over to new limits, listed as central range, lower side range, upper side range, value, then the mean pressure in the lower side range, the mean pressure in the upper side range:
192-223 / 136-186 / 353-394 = -0.112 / 36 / 36.1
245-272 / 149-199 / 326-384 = -0.116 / 35.4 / 36.2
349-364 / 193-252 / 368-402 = 0.021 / 40.2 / 36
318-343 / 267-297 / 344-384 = -0.009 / 37.4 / 36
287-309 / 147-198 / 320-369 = -0.019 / 35.5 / 36.5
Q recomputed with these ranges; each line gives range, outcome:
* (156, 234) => 37.3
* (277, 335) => 37.1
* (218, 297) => 39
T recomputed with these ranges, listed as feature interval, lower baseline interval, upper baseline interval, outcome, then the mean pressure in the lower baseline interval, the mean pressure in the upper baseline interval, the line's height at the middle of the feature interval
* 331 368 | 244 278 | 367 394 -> 0.02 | 39.4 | 35.9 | 36.8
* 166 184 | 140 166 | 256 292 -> -0.08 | 34.2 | 37.9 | 34.9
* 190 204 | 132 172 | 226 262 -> -0.04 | 36.1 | 40.2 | 38.1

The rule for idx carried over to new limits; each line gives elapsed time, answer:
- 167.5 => 38.72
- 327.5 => 37.33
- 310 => 36.98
